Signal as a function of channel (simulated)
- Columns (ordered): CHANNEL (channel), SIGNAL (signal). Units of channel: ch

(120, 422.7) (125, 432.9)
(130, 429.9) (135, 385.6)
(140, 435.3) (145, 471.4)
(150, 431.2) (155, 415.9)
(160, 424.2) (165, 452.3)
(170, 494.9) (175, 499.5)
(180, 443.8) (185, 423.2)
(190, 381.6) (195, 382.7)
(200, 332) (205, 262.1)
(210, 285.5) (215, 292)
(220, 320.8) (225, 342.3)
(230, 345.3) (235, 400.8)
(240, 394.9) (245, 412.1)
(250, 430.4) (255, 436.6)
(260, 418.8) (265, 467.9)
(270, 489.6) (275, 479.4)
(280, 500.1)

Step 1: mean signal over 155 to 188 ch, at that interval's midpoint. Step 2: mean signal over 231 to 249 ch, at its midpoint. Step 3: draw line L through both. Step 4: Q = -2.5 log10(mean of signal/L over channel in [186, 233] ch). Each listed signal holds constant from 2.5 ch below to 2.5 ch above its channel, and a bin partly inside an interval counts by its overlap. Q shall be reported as 0.27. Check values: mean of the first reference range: 452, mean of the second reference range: 400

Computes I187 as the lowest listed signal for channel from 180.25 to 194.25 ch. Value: 381.6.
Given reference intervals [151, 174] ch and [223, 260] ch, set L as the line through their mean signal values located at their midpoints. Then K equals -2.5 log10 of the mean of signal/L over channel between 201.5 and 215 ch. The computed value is 0.43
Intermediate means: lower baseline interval 449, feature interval 281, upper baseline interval 397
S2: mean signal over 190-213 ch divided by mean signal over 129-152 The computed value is 0.75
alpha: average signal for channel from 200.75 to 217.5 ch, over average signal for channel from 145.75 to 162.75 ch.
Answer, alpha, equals 0.7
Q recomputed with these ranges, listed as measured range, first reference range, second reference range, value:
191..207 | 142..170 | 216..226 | 0.10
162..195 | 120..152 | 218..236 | -0.13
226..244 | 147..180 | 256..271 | 0.19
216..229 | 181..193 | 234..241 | 0.21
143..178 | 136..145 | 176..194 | -0.06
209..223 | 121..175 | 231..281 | 0.40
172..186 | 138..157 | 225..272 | -0.07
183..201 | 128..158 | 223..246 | 0.05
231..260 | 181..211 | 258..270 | 0.04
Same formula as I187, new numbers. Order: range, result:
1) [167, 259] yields 262.1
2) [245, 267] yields 412.1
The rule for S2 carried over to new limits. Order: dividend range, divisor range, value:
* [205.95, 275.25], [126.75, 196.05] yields 0.89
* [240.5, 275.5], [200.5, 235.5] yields 1.40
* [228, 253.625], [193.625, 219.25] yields 1.30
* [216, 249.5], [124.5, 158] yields 0.86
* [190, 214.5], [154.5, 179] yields 0.70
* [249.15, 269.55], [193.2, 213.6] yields 1.42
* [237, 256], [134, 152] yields 0.96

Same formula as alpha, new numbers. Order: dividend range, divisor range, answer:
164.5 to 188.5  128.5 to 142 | 1.11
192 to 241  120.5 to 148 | 0.78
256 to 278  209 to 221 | 1.55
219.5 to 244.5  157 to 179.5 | 0.79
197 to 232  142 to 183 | 0.69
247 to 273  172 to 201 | 1.08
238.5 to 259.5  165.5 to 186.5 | 0.90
